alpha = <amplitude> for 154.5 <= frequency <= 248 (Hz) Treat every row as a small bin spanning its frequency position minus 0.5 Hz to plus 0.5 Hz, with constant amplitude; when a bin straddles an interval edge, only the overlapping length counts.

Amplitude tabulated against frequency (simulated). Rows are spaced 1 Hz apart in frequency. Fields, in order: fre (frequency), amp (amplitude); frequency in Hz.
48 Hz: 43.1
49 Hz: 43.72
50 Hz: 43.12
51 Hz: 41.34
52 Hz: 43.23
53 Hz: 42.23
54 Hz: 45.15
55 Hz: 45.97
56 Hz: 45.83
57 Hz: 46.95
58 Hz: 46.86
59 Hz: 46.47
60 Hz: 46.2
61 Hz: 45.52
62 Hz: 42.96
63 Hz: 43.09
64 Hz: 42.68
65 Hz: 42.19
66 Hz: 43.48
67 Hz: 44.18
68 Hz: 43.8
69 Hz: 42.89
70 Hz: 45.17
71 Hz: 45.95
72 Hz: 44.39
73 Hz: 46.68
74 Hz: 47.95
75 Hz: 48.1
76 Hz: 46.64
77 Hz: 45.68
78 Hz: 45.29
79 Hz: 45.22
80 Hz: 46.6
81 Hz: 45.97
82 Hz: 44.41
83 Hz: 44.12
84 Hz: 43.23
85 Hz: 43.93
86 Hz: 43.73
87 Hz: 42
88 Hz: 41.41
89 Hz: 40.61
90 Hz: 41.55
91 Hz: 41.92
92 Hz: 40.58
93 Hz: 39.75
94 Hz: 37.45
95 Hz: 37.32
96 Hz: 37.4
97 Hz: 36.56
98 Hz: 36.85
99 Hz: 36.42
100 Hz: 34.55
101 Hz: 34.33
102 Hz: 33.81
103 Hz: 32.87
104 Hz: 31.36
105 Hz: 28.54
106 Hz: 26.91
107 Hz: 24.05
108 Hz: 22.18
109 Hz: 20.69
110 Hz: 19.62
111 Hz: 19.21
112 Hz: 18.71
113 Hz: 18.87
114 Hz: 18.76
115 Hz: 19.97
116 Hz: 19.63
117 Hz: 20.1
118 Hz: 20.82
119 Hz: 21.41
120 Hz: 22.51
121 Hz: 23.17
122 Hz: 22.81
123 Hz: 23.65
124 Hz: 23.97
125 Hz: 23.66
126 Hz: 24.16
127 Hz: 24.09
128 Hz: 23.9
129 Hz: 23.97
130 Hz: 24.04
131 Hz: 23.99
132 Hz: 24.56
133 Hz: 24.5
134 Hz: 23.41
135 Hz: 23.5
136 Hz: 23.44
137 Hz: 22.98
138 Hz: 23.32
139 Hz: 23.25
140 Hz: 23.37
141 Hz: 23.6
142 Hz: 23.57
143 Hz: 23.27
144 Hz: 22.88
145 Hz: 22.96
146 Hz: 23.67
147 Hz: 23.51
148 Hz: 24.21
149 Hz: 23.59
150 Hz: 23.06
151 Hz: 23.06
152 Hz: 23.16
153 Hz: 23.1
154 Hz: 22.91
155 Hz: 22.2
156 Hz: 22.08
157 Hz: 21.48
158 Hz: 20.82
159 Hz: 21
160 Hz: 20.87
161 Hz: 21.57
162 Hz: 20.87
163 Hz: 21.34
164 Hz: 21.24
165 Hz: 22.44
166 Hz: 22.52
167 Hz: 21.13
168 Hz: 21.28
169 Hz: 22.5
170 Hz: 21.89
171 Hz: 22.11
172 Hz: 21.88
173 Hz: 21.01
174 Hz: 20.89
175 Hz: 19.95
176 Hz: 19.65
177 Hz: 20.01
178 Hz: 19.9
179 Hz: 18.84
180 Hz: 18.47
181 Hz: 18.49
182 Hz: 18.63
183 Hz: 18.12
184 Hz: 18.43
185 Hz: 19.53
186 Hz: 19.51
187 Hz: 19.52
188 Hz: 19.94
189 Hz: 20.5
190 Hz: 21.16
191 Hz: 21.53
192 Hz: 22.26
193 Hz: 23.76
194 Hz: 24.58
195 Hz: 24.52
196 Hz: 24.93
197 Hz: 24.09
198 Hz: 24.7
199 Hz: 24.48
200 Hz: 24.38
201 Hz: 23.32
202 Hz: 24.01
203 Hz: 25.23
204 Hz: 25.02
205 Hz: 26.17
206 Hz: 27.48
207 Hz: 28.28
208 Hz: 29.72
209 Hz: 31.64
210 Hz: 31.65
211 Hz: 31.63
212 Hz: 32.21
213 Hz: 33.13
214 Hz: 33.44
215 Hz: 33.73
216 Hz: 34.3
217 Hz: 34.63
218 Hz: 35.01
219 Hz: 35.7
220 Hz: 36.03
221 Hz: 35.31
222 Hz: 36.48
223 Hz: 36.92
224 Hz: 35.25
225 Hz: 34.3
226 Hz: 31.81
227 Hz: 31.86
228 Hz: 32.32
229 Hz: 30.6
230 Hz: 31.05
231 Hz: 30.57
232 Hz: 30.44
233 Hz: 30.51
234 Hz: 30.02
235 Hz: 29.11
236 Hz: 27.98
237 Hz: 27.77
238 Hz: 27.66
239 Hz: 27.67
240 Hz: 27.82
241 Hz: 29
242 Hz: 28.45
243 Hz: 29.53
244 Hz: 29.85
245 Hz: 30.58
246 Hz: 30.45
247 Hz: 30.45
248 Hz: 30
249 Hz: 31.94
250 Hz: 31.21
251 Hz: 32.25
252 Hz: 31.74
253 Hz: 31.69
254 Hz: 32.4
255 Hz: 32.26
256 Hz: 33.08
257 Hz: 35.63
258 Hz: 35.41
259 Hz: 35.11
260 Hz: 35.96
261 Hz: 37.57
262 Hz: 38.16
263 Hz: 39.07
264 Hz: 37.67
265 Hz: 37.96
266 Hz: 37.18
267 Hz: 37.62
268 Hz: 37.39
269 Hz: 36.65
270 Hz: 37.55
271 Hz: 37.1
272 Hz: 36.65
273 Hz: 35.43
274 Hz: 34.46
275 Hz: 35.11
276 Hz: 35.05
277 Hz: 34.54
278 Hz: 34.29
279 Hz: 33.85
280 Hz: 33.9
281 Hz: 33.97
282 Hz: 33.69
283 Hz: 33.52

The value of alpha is 26.1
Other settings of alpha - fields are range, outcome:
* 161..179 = 21.2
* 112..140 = 22.6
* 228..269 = 32.3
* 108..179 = 22.1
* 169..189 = 19.9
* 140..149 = 23.5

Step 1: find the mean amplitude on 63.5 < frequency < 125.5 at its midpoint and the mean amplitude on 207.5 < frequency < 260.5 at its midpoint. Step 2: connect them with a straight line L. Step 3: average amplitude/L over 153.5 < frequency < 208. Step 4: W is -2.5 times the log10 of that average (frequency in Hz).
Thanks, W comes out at 0.44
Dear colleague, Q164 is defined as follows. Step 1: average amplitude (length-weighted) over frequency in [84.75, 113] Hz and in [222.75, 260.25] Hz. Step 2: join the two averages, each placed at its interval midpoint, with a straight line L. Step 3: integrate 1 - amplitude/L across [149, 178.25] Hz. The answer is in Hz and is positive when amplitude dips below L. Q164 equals 9.7 Hz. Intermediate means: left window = 33.4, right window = 31.3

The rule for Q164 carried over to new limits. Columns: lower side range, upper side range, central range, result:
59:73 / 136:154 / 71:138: 5.3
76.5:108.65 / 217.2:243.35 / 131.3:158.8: 9.7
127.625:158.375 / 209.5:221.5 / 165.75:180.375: 3.6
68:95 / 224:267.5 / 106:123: 8.4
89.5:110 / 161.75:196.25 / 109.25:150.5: 8.5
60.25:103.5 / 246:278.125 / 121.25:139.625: 7.5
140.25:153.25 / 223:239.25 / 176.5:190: 3.7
